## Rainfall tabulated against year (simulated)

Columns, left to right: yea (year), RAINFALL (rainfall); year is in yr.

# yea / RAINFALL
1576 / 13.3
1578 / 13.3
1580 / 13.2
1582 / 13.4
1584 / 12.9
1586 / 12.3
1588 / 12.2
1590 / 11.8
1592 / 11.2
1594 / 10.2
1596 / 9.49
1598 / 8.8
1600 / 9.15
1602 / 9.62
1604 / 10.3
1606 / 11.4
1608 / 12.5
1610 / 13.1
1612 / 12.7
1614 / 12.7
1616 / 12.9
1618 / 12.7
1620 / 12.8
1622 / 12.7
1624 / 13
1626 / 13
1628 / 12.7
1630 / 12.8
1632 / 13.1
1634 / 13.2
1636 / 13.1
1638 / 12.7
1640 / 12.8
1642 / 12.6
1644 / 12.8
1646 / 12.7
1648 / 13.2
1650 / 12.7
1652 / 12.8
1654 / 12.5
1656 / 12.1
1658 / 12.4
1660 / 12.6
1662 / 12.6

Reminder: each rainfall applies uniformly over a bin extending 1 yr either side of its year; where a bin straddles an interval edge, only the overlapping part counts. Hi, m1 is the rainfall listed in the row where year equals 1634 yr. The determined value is 13.2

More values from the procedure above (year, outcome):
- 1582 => 13.4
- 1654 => 12.5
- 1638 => 12.7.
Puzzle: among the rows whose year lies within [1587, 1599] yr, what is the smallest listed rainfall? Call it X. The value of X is 8.8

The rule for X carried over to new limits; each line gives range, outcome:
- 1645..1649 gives 12.7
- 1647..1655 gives 12.5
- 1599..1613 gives 9.15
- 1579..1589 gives 12.2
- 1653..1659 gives 12.1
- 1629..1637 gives 12.8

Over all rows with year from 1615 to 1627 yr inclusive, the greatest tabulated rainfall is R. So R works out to 13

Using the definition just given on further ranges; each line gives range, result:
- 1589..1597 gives 11.8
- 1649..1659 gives 12.8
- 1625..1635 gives 13.2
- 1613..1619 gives 12.9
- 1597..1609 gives 12.5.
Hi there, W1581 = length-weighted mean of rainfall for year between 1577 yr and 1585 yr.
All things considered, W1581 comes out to 13.2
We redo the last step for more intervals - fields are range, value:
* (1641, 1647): 12.7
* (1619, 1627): 12.9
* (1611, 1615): 12.7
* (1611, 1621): 12.8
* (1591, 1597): 10.3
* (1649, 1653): 12.8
